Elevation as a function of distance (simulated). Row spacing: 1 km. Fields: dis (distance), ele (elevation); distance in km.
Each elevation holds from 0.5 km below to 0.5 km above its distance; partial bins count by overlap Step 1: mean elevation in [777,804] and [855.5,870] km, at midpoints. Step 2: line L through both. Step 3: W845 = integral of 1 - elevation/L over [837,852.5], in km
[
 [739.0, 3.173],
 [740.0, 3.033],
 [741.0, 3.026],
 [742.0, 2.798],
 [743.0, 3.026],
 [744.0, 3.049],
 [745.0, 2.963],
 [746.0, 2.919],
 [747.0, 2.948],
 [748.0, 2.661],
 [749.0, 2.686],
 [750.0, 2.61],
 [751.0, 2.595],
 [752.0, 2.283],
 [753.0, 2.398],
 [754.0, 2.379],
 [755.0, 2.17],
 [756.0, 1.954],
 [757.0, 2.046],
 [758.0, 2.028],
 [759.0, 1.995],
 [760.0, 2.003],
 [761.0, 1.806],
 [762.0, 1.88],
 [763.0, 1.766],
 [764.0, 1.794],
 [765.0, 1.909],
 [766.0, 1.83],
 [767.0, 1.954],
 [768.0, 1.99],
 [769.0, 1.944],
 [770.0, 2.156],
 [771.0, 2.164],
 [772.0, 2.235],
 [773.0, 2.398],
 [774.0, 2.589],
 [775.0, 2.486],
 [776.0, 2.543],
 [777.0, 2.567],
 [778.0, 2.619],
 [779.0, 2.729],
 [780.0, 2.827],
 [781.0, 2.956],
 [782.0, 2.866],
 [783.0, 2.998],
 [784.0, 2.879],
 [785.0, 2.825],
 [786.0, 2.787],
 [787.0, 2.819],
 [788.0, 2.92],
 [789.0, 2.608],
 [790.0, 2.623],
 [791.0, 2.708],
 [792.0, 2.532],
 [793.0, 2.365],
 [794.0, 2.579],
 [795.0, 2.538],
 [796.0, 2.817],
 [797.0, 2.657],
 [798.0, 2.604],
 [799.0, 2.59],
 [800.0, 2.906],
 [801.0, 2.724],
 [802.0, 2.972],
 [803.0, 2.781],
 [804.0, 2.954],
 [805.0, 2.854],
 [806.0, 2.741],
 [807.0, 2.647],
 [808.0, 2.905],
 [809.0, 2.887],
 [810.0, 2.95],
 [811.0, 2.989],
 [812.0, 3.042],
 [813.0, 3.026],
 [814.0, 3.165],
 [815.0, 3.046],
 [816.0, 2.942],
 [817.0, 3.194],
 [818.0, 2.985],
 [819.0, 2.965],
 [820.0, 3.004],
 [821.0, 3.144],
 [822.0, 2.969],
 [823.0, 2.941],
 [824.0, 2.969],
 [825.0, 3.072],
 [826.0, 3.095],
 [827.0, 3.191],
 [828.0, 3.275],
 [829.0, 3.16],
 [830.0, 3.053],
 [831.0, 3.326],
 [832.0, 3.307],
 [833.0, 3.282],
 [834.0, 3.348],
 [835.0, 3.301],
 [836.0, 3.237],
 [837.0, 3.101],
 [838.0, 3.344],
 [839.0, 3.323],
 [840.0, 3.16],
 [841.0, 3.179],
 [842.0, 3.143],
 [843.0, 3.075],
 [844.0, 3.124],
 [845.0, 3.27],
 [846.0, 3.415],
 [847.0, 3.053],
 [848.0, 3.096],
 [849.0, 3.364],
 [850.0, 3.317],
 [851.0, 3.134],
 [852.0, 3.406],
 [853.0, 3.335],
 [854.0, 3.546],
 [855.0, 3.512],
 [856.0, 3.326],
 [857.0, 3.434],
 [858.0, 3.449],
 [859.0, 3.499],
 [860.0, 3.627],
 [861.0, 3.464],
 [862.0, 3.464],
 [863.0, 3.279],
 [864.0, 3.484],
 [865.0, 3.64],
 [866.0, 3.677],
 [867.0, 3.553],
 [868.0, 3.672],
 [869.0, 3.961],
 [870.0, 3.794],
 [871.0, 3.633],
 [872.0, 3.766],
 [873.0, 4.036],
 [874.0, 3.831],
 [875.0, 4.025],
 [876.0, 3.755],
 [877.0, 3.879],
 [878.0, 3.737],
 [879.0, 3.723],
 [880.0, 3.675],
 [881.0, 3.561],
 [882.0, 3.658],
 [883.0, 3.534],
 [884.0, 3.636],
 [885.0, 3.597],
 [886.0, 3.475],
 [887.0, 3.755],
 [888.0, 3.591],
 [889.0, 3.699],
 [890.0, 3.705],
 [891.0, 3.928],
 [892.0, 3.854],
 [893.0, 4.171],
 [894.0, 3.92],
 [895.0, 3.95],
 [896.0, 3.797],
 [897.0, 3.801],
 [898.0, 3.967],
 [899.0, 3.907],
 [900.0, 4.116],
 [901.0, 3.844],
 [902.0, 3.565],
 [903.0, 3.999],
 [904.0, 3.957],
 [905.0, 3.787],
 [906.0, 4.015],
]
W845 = 0.6 km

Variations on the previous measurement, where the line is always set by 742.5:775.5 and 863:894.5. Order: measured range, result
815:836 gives -0.24 km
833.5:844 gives 0.11 km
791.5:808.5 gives 0.43 km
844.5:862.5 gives 0.30 km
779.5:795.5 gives -0.66 km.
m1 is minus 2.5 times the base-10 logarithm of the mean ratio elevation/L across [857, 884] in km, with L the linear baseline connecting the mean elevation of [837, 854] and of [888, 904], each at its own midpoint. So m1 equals -0.03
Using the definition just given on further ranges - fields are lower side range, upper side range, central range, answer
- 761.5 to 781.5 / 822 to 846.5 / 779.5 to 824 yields -0.06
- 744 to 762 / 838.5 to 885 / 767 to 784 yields 0.05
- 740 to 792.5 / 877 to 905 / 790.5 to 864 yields 0.01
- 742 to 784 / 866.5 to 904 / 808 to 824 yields -0.01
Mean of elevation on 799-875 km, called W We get 3.24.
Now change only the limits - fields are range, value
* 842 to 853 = 3.23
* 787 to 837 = 2.94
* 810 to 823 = 3.03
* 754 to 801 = 2.42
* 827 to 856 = 3.26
